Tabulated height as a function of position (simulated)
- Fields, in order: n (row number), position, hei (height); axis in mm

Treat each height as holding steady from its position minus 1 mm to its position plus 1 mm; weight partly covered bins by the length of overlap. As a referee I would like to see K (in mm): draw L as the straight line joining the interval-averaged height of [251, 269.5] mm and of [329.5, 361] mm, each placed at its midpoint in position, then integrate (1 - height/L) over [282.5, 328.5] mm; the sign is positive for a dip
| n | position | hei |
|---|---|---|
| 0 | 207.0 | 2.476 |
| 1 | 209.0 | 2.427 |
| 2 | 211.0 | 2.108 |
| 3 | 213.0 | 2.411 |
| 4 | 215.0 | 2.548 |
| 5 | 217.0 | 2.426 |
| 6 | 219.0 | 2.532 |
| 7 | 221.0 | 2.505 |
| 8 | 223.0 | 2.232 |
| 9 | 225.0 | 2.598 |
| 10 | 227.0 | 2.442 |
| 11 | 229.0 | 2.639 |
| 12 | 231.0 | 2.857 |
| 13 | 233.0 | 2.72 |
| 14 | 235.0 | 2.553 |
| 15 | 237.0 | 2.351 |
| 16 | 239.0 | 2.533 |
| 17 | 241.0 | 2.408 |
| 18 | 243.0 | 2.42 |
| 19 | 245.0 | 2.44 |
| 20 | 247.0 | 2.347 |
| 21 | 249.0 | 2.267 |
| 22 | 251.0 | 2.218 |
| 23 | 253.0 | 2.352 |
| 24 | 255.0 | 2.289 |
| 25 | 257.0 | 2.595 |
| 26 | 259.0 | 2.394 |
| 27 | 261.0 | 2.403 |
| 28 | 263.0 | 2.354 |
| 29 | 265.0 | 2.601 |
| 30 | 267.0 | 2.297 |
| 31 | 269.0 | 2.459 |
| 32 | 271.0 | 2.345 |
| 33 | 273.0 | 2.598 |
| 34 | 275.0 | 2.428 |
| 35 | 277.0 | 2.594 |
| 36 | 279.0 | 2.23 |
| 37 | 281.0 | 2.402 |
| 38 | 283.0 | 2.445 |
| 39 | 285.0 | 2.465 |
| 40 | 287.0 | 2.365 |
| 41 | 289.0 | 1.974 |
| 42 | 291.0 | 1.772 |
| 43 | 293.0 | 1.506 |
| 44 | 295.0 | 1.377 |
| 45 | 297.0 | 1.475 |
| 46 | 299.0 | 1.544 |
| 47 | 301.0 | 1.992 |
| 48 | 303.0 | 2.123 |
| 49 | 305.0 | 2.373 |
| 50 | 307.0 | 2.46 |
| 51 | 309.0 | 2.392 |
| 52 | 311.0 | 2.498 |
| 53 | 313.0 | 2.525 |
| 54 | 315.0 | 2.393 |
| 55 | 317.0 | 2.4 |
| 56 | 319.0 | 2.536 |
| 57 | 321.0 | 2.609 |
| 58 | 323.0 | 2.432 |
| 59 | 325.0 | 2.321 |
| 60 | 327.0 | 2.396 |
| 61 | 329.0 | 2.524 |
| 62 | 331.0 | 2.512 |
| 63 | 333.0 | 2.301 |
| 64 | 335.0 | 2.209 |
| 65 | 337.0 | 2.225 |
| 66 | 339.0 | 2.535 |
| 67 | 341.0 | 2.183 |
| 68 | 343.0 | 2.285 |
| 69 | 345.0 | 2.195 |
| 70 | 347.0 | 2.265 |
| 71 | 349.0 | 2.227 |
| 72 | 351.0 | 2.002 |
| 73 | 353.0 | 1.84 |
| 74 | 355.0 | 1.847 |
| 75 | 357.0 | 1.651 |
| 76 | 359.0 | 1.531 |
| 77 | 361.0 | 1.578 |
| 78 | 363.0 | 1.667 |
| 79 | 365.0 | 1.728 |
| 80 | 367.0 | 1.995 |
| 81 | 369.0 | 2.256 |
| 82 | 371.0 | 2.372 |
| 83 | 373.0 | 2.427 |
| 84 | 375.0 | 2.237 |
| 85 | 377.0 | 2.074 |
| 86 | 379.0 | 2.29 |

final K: 1.1 mm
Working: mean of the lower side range 2.4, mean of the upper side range 2.11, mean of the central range 2.19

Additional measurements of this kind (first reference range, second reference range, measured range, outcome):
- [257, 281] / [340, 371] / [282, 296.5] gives 2.24 mm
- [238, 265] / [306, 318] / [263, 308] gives 4.53 mm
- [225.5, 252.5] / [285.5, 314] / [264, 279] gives -1.47 mm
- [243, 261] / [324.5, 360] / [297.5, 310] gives 0.73 mm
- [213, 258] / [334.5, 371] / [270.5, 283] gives -0.70 mm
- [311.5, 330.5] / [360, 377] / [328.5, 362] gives 2.17 mm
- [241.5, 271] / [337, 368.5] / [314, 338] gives -3.56 mm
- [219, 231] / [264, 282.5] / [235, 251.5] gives 0.66 mm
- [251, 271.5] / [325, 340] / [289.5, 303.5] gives 4.17 mm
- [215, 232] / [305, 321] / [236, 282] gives 1.79 mm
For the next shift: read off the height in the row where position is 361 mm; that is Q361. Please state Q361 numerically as 1.578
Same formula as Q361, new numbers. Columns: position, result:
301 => 1.992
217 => 2.426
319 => 2.536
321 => 2.609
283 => 2.445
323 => 2.432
